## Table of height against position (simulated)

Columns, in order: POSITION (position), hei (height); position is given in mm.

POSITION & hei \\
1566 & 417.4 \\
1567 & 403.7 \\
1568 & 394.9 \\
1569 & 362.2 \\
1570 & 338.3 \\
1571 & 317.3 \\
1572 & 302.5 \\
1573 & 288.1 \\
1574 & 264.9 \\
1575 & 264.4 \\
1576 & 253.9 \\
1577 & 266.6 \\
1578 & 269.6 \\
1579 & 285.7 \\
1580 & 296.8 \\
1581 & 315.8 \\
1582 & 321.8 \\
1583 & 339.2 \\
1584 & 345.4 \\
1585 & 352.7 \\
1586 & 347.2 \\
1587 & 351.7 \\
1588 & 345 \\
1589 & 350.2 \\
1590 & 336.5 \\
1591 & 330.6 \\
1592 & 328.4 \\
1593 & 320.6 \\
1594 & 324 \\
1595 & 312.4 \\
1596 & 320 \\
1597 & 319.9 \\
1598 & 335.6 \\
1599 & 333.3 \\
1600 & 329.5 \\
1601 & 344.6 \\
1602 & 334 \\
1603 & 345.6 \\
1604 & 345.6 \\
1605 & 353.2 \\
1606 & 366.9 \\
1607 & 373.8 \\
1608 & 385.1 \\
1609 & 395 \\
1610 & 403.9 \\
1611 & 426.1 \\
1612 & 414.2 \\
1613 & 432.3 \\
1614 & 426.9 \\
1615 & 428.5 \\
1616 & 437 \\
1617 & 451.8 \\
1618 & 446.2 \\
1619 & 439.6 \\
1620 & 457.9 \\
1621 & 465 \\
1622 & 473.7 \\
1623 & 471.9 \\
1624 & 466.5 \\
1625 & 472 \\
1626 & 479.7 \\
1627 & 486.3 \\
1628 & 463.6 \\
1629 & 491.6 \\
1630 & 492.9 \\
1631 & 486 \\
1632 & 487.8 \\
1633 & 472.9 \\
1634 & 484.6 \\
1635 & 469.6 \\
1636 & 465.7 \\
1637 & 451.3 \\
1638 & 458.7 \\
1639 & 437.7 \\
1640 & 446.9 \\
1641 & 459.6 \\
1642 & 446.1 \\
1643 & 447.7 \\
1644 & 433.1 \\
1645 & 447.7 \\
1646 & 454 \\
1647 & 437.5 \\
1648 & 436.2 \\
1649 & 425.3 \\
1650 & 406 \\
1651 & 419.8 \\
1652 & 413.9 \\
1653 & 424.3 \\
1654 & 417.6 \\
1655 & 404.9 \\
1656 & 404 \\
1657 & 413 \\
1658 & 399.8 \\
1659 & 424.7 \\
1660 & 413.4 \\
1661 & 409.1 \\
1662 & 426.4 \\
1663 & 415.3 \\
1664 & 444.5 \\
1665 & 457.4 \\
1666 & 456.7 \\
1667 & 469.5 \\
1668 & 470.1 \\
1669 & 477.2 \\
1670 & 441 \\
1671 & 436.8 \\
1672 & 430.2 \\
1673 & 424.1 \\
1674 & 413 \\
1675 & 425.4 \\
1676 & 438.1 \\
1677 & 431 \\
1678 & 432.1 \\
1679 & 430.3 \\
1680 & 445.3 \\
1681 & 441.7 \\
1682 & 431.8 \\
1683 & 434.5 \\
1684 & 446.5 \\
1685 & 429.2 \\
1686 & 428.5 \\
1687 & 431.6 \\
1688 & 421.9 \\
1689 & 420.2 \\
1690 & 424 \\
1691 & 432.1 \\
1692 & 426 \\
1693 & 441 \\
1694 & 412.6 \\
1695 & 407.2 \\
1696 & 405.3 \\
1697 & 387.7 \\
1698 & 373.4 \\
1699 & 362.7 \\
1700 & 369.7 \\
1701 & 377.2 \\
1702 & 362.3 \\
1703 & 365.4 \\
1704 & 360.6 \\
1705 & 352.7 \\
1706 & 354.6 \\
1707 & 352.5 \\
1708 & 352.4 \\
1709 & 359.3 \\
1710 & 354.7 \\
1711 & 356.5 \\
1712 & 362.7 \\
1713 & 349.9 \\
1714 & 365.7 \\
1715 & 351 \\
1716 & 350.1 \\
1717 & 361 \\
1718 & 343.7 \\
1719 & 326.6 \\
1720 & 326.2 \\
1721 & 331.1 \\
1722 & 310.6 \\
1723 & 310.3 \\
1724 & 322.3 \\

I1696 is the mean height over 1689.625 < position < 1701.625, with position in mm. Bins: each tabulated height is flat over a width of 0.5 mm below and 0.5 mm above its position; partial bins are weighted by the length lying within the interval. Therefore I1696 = 401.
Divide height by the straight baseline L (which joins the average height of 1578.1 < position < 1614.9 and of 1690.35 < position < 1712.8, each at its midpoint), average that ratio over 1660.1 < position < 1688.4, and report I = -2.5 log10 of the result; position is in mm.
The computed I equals -0.177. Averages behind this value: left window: 350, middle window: 437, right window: 378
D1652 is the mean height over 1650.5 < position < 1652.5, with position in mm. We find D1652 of 417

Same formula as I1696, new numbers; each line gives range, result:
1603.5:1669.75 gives 439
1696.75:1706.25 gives 366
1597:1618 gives 383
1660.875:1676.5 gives 440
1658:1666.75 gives 430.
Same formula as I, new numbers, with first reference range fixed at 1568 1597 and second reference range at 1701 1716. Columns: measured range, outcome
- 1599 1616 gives -0.17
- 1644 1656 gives -0.25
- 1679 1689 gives -0.23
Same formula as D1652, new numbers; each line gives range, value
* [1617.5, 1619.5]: 443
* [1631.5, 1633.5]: 480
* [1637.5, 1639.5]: 448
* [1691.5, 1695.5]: 422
